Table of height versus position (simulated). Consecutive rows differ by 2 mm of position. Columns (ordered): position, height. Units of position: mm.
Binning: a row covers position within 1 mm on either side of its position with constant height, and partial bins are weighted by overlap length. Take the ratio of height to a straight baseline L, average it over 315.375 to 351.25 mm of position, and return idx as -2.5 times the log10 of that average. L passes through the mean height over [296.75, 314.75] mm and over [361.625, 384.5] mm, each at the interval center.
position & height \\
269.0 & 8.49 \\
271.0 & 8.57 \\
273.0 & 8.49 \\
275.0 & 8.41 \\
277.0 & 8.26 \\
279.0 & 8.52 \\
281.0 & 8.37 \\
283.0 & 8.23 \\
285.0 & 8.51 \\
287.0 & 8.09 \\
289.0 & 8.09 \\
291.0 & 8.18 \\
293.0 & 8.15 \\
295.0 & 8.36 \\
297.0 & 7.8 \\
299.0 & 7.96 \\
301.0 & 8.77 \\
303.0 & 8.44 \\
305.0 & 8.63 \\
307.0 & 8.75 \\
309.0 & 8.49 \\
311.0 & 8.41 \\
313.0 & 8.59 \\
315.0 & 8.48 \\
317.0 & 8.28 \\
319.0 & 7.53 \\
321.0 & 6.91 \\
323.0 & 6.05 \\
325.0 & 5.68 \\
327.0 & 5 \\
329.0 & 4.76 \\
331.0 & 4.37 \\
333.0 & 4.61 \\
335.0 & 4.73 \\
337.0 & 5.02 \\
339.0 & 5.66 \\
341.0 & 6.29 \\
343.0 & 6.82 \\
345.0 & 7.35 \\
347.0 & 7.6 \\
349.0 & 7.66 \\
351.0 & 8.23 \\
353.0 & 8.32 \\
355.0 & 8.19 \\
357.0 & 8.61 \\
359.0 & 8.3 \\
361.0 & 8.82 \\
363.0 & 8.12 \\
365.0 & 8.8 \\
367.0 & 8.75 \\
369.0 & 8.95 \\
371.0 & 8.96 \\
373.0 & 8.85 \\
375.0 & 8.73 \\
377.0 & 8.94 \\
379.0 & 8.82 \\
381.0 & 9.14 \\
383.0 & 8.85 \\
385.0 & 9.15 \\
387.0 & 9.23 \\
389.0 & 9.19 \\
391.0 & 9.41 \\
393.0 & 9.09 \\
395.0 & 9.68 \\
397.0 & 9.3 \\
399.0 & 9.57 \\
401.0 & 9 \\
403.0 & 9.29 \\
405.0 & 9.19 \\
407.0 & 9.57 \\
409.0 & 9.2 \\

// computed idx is 0.35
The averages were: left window 8.46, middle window 6.25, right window 8.82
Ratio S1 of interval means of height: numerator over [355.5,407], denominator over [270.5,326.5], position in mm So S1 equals 1.1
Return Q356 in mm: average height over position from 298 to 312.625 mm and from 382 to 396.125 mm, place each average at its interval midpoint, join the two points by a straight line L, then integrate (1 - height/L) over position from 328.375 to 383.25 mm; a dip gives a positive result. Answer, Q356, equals 8.5 mm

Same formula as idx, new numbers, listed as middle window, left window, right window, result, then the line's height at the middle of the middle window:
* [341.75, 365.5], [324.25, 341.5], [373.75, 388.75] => -0.189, 6.76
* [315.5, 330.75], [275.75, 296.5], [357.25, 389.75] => 0.327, 8.51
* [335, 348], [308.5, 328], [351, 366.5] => 0.252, 7.96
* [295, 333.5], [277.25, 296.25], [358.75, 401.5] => 0.161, 8.48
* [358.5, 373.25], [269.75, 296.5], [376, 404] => 0.036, 8.99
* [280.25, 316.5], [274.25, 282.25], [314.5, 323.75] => -0.059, 7.92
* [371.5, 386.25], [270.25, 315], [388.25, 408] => 0.027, 9.16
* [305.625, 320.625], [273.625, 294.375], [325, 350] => -0.195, 6.94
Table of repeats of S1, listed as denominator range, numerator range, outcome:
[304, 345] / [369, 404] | 1.37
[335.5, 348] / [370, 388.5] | 1.40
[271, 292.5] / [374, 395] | 1.09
